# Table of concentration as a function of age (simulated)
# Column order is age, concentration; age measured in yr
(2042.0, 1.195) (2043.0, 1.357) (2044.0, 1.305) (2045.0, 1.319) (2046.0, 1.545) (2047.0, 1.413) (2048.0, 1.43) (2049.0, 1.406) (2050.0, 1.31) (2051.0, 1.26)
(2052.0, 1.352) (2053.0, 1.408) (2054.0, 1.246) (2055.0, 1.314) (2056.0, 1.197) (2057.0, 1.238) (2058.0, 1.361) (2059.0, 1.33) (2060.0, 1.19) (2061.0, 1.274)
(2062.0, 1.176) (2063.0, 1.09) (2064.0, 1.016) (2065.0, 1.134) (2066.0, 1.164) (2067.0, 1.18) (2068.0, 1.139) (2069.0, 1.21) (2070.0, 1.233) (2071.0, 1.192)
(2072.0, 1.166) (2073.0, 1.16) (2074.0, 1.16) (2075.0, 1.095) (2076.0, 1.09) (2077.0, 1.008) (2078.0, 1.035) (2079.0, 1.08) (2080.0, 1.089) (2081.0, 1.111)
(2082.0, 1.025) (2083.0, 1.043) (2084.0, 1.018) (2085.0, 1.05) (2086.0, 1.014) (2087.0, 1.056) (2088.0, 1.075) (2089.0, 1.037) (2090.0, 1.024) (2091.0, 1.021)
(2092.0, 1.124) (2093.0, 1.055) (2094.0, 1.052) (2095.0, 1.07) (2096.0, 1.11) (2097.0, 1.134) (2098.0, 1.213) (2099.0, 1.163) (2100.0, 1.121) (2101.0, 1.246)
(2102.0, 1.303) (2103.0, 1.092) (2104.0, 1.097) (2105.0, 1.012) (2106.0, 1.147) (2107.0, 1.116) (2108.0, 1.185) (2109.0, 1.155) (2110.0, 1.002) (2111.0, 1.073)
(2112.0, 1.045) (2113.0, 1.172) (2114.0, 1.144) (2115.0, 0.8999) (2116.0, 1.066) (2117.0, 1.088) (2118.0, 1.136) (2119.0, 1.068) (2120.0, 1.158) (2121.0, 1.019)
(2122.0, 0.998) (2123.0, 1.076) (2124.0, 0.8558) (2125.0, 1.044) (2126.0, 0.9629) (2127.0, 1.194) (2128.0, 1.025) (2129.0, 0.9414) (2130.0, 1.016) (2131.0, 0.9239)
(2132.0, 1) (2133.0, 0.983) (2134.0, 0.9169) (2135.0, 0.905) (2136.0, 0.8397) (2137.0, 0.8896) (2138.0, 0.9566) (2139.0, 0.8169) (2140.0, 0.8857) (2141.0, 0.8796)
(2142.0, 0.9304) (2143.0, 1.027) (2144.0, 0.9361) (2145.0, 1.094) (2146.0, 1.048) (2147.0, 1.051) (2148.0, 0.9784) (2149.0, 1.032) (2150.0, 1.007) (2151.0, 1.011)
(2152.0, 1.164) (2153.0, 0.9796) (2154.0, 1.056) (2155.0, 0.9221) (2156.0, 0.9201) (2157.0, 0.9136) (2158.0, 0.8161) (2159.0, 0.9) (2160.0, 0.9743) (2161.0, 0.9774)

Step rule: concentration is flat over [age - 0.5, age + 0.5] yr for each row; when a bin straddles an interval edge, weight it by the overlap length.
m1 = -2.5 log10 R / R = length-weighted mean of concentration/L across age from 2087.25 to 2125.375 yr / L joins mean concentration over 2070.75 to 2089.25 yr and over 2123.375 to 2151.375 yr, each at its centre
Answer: -0.06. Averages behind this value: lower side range 1.08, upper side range 0.97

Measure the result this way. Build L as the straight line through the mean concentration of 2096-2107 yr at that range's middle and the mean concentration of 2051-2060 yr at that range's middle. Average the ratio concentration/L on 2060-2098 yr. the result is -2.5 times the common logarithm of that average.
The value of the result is 0.11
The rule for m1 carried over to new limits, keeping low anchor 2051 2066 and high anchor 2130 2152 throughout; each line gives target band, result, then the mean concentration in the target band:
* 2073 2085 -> 0.094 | 1.07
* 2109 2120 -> -0.027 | 1.08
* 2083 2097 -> 0.074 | 1.06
